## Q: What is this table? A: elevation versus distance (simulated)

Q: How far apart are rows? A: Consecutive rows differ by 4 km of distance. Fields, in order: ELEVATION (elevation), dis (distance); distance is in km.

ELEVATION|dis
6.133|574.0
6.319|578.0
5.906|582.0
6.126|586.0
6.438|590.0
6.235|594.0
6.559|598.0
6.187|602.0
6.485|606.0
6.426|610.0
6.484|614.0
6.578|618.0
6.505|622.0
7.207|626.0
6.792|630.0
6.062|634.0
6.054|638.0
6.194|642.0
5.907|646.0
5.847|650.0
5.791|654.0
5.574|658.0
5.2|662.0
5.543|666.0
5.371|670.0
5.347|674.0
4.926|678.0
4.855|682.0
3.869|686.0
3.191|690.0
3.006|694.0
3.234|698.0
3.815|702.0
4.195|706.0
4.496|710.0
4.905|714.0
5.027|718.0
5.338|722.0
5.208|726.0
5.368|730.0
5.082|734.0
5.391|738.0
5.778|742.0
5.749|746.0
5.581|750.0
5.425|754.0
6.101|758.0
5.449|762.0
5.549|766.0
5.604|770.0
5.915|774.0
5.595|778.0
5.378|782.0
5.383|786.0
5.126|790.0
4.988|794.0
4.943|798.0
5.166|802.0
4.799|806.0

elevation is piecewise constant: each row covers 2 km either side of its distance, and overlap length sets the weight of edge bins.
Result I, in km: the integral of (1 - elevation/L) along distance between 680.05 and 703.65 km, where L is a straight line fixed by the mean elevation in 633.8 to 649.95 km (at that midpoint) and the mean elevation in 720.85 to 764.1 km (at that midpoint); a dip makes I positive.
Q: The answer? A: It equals 8.6 km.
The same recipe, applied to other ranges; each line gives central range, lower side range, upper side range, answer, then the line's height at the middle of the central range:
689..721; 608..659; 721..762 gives 9.46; 5.76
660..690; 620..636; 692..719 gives 1.17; 5.08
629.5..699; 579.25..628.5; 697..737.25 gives 5.21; 5.52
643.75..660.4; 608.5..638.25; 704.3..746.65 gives 1.01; 6.14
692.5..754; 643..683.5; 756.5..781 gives 8.20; 5.59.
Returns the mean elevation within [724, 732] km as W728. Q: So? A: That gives 5.29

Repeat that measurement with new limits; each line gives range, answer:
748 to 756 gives 5.5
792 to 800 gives 4.97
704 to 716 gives 4.53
